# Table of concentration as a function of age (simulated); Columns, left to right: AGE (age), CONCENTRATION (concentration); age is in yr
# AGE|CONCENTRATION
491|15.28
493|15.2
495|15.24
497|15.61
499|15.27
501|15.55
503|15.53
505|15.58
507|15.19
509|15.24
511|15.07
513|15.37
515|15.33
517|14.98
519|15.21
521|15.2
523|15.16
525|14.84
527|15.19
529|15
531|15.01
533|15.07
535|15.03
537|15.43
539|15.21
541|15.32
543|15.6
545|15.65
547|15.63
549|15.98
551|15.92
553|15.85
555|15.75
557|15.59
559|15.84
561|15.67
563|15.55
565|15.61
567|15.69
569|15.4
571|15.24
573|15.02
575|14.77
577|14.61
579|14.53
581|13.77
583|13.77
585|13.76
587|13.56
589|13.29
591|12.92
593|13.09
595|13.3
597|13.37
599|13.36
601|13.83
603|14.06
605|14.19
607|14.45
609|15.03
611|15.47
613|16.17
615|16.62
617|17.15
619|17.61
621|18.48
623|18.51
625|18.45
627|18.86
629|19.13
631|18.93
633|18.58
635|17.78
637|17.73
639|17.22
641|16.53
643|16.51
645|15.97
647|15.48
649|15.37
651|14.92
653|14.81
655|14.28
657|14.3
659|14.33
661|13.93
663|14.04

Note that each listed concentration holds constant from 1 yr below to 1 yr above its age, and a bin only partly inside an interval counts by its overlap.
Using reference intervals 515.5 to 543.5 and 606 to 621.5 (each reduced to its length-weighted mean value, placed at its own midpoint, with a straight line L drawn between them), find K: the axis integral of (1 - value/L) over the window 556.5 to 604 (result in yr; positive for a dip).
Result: 4.3 yr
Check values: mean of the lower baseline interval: 15.2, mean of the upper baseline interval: 16.3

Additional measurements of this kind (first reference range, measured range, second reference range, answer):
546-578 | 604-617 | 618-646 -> 1.3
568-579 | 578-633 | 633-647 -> 1.8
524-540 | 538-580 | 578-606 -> -2.9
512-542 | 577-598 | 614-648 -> 3.8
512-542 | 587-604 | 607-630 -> 3.4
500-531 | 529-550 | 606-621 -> 0.1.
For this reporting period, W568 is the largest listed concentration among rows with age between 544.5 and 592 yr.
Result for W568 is 15.98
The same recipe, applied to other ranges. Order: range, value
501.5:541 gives 15.58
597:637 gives 19.13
